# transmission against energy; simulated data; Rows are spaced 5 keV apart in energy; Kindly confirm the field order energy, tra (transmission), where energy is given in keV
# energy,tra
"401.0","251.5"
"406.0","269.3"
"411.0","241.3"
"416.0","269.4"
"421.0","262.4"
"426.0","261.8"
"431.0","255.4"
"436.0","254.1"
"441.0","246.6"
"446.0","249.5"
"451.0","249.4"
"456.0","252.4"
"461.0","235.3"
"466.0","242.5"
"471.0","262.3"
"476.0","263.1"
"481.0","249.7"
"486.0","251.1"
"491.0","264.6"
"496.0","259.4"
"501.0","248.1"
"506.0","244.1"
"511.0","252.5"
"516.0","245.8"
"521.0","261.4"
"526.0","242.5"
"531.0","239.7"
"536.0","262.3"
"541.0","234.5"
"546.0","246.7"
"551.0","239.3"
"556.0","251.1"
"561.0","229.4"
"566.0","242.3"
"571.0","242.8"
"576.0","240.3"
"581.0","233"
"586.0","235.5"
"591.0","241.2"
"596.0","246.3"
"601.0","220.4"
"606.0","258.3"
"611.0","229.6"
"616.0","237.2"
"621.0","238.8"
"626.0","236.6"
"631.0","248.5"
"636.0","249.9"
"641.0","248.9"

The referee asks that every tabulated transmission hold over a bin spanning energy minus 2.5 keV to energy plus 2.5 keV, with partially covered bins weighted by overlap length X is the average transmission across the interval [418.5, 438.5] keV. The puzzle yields 258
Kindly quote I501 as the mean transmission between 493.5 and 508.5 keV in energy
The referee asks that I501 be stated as 251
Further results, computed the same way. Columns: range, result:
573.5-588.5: 236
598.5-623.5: 237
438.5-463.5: 247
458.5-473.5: 247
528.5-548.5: 246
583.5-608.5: 240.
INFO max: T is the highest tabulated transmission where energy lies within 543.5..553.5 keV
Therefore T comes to 246.7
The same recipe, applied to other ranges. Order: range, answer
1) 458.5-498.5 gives 264.6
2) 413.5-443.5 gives 269.4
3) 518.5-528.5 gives 261.4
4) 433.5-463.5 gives 254.1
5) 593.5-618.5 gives 258.3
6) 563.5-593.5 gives 242.8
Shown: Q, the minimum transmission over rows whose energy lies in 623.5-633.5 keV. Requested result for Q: 236.6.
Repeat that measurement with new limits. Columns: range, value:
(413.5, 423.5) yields 262.4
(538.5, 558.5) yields 234.5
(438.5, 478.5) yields 235.3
